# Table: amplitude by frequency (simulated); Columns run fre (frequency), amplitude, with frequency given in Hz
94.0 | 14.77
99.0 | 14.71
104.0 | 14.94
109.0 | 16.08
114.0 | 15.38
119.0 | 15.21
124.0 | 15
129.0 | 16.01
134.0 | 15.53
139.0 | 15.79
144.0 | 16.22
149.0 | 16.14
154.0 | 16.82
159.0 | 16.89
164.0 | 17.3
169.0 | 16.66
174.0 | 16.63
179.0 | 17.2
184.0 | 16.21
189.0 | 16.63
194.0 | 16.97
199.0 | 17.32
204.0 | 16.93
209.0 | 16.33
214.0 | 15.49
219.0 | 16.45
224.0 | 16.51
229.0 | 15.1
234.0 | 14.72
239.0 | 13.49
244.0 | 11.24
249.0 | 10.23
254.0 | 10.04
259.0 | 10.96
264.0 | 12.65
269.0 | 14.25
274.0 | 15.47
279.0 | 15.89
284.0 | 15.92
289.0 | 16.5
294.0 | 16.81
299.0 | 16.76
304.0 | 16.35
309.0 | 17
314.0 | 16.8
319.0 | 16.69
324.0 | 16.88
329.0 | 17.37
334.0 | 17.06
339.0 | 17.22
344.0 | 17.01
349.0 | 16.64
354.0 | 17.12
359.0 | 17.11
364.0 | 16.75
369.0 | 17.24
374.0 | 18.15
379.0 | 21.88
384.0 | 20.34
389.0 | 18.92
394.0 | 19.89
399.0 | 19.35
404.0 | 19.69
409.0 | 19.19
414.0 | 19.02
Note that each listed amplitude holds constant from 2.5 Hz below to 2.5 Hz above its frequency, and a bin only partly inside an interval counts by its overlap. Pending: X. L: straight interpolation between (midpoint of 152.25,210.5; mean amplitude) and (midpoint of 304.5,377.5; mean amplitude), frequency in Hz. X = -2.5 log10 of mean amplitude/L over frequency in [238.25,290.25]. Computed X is 0.27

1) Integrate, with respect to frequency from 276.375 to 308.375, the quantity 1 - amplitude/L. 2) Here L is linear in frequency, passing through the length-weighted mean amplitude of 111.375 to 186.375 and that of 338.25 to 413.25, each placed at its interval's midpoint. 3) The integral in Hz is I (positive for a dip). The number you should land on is 2.2 Hz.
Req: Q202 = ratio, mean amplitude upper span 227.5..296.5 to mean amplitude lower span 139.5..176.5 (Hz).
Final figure 0.83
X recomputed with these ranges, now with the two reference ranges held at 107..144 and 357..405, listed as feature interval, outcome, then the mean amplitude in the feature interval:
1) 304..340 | 0.08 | 16.9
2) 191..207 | -0.03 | 17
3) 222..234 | 0.09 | 15.5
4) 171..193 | -0.02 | 16.7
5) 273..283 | 0.12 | 15.7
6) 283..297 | 0.08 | 16.5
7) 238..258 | 0.48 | 11.1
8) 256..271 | 0.36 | 12.5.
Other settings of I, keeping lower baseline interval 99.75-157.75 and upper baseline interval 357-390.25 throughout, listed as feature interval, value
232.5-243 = 2.1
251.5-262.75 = 4.3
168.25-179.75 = -0.4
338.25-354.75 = 1.2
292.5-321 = 1.8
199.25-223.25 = 0.4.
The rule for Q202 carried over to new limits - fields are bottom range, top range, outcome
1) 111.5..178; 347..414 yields 1.16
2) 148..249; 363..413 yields 1.21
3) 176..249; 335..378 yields 1.11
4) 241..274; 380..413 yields 1.65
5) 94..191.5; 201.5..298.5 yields 0.91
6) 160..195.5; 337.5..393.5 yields 1.08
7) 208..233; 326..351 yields 1.07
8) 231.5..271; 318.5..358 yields 1.40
